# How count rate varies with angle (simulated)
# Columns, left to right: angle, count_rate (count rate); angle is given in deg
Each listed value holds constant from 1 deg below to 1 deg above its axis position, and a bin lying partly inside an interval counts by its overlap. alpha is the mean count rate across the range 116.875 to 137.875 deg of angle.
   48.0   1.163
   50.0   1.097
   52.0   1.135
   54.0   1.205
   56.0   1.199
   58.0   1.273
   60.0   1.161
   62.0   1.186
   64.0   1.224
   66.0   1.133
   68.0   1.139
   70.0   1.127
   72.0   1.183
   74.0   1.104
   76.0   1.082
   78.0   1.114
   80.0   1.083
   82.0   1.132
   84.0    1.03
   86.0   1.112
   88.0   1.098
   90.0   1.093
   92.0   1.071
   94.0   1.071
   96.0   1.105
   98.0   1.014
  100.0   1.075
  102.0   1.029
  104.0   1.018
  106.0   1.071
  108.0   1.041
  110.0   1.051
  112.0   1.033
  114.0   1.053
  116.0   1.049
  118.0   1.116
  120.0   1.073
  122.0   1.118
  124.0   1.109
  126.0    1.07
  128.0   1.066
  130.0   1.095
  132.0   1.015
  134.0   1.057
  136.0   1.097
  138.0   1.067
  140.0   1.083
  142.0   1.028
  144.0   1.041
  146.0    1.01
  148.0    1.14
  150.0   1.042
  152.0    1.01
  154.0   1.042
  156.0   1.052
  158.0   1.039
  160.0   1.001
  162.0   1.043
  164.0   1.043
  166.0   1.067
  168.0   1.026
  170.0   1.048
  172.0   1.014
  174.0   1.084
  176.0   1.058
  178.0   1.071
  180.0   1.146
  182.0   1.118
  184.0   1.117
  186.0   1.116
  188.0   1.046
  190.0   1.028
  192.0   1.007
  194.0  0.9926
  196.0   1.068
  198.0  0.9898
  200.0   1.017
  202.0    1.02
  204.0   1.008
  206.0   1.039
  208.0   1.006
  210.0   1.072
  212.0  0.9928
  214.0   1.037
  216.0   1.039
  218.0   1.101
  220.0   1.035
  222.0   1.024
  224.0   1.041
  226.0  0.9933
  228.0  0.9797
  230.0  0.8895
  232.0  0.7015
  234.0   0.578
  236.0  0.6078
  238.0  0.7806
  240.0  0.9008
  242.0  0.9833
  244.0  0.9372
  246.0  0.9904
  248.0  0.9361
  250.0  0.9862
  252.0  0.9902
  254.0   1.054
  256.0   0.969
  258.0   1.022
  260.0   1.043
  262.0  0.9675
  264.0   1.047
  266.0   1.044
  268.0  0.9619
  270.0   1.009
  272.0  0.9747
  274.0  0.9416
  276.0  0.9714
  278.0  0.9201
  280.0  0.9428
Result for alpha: 1.08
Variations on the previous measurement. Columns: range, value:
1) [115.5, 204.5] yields 1.06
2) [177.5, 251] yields 0.983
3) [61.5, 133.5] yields 1.09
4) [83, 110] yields 1.06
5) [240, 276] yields 0.989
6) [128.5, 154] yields 1.06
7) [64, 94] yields 1.11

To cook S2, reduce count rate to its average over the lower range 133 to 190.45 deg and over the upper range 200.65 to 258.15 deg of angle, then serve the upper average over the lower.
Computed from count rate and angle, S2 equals 0.90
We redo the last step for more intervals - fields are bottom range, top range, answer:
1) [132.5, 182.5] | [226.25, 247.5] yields 0.80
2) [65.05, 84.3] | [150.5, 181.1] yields 0.94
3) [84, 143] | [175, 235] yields 0.95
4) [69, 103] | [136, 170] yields 0.96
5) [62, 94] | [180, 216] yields 0.93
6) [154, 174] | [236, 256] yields 0.90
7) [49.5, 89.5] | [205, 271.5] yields 0.84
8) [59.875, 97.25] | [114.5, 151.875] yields 0.96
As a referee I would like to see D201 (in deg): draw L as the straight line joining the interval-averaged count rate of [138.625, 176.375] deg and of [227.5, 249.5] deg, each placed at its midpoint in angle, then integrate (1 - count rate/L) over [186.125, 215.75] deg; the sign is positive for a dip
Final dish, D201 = -2.8 deg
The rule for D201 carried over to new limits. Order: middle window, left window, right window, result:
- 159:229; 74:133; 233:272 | -3.7 deg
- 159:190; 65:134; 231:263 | -2.4 deg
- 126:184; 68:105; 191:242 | -2.3 deg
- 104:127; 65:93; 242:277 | 0.3 deg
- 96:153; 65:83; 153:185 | 1.5 deg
